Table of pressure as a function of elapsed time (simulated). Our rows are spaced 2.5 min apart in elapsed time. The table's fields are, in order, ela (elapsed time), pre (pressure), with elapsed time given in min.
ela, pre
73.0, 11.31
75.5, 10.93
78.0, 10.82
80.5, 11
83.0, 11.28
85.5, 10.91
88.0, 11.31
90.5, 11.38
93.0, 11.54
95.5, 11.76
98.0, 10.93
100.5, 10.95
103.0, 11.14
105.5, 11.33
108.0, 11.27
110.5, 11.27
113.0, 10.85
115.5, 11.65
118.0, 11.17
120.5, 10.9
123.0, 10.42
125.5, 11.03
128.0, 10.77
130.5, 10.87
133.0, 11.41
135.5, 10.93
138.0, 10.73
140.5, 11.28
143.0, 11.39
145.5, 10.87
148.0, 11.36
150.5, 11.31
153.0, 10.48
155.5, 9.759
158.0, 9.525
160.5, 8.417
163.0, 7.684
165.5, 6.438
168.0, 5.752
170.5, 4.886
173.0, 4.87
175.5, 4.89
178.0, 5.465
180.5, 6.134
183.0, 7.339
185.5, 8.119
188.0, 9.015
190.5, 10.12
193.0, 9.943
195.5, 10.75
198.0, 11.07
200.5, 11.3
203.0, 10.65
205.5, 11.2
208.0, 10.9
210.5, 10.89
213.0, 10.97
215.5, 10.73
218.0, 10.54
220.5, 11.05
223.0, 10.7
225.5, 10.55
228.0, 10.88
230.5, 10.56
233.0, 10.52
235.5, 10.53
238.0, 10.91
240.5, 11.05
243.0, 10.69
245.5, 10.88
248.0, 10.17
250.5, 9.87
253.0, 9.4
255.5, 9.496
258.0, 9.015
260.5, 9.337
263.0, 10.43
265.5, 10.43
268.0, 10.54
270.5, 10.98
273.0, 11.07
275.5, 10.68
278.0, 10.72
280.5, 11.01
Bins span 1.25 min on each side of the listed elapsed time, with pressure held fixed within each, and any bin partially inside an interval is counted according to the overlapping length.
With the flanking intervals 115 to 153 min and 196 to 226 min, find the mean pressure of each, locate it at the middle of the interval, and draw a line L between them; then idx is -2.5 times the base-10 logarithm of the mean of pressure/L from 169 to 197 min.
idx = 0.42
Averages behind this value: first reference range 11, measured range 7.43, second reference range 10.9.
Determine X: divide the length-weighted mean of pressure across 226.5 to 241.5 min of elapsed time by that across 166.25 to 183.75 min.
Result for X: 1.9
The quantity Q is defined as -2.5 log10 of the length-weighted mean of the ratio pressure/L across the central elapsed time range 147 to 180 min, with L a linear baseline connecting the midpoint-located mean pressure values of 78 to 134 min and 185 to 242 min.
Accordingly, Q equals 0.374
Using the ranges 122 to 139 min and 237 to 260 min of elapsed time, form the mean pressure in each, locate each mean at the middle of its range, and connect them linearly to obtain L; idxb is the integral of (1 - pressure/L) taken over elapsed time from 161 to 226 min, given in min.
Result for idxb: 9.7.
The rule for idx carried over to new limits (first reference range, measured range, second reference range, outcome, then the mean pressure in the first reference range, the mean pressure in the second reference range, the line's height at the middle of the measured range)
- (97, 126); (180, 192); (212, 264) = 0.272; 11.1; 10.4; 10.7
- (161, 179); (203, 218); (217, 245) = -0.198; 5.83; 10.7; 9.08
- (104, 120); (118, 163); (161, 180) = -0.240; 11.2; 5.84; 8.61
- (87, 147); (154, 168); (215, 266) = 0.309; 11.1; 10.4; 10.9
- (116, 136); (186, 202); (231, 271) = 0.033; 11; 10.3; 10.6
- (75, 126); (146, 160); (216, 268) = 0.047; 11.1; 10.4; 10.9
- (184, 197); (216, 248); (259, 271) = -0.079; 9.57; 10.3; 9.97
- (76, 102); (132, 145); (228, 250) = -0.012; 11.2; 10.6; 11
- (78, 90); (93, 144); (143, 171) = -0.104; 11.1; 8.99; 10.1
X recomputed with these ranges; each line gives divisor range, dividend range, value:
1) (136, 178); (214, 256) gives 1.21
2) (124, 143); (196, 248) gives 0.98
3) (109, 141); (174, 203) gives 0.78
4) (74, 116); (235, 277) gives 0.92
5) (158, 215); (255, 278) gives 1.20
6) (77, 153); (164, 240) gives 0.83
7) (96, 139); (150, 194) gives 0.70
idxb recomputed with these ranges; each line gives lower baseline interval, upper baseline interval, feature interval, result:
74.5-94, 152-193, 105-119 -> -1.8 min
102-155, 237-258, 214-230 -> -0.5 min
